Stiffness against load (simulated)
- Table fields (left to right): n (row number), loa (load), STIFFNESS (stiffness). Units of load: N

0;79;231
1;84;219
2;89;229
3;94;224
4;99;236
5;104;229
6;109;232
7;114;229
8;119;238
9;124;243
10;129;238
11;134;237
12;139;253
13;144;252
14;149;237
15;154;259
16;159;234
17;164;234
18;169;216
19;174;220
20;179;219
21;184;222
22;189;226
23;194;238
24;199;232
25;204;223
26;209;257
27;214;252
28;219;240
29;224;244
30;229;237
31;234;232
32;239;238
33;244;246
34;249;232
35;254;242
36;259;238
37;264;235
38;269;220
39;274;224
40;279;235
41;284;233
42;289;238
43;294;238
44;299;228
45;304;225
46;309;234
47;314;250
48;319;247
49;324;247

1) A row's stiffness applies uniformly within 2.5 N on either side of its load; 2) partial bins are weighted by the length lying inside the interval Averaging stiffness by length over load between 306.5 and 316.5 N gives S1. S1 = 242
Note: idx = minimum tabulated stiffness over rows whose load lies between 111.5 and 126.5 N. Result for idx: 229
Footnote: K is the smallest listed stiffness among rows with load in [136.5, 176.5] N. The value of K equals 216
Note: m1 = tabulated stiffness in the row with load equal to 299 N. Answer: 228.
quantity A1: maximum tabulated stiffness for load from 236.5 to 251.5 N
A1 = 246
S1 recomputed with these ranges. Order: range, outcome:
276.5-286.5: 234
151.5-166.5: 242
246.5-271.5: 233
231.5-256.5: 238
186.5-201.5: 232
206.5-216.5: 254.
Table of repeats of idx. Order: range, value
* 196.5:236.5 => 223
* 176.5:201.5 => 219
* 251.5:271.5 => 220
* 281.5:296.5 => 233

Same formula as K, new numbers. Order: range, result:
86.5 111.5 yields 224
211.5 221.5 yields 240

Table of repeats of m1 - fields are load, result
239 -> 238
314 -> 250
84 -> 219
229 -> 237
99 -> 236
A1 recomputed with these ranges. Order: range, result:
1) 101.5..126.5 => 243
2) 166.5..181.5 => 220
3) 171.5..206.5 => 238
